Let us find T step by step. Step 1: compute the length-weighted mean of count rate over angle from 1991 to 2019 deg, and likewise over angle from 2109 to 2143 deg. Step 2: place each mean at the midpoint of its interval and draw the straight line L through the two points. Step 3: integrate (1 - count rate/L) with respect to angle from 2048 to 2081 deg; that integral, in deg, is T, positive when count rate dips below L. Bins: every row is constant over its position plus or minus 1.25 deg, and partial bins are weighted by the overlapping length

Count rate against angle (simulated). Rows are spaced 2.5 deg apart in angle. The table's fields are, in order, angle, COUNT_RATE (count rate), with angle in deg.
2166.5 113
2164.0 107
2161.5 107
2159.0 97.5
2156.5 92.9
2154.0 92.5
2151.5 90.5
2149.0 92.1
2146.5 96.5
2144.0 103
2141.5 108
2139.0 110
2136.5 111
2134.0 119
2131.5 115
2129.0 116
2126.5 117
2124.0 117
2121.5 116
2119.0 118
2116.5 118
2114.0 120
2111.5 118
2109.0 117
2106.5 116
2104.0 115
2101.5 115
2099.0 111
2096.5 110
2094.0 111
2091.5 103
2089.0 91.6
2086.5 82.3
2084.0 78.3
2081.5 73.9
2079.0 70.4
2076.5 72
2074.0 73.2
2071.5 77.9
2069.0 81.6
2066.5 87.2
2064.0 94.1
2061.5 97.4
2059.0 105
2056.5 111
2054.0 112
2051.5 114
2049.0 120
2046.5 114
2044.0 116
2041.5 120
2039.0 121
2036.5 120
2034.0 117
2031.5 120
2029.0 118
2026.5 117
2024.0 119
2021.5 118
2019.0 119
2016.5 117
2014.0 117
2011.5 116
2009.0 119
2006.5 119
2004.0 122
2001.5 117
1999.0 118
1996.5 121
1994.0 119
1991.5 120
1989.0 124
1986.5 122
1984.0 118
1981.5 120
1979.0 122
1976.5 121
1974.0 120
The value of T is 6.8 deg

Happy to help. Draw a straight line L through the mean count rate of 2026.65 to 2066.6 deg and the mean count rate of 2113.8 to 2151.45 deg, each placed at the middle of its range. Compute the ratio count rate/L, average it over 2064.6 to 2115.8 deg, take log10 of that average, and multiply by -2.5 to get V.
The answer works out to 0.16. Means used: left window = 113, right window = 111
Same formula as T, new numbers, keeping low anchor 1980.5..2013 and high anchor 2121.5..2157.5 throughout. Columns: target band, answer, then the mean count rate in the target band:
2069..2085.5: 5.46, 75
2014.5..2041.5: -0.46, 119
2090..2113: -0.63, 113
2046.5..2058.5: 0.08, 114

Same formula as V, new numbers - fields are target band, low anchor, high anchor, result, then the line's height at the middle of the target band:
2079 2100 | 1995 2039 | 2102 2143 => 0.24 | 117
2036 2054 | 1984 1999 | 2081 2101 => -0.09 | 108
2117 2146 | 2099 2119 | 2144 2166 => -0.06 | 107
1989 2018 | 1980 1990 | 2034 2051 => 0.01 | 120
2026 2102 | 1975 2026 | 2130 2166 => 0.11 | 112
